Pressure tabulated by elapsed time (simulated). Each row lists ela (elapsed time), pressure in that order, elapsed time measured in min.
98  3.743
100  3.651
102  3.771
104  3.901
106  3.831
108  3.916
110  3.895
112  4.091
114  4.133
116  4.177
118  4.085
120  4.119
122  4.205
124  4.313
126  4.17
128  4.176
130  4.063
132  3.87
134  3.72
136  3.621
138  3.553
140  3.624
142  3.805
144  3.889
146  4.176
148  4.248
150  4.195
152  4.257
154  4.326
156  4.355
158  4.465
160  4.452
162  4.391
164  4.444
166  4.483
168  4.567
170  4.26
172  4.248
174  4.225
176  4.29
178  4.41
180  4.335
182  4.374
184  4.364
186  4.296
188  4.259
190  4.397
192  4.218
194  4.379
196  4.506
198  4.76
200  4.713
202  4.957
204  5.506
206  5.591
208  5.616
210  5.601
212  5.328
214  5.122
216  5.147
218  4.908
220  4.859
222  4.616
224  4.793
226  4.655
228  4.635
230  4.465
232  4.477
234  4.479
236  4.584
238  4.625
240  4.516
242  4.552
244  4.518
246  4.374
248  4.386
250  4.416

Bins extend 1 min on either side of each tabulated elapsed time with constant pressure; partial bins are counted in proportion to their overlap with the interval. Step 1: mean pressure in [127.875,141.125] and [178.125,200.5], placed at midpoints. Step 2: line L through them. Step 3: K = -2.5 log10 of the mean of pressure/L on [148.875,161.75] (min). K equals -0.08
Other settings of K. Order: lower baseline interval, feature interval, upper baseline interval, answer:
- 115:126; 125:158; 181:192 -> 0.06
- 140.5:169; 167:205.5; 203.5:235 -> 0.03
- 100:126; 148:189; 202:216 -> 0.11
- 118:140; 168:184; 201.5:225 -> 0.08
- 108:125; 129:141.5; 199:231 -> 0.15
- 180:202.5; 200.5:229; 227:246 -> -0.13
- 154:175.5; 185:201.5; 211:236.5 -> 0.03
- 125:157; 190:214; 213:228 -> -0.07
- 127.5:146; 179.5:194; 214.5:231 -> 0.01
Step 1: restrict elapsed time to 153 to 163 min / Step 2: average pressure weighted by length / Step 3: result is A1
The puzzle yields 4.4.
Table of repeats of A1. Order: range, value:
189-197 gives 4.38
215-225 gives 4.86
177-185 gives 4.37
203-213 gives 5.53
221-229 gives 4.67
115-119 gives 4.13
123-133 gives 4.12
